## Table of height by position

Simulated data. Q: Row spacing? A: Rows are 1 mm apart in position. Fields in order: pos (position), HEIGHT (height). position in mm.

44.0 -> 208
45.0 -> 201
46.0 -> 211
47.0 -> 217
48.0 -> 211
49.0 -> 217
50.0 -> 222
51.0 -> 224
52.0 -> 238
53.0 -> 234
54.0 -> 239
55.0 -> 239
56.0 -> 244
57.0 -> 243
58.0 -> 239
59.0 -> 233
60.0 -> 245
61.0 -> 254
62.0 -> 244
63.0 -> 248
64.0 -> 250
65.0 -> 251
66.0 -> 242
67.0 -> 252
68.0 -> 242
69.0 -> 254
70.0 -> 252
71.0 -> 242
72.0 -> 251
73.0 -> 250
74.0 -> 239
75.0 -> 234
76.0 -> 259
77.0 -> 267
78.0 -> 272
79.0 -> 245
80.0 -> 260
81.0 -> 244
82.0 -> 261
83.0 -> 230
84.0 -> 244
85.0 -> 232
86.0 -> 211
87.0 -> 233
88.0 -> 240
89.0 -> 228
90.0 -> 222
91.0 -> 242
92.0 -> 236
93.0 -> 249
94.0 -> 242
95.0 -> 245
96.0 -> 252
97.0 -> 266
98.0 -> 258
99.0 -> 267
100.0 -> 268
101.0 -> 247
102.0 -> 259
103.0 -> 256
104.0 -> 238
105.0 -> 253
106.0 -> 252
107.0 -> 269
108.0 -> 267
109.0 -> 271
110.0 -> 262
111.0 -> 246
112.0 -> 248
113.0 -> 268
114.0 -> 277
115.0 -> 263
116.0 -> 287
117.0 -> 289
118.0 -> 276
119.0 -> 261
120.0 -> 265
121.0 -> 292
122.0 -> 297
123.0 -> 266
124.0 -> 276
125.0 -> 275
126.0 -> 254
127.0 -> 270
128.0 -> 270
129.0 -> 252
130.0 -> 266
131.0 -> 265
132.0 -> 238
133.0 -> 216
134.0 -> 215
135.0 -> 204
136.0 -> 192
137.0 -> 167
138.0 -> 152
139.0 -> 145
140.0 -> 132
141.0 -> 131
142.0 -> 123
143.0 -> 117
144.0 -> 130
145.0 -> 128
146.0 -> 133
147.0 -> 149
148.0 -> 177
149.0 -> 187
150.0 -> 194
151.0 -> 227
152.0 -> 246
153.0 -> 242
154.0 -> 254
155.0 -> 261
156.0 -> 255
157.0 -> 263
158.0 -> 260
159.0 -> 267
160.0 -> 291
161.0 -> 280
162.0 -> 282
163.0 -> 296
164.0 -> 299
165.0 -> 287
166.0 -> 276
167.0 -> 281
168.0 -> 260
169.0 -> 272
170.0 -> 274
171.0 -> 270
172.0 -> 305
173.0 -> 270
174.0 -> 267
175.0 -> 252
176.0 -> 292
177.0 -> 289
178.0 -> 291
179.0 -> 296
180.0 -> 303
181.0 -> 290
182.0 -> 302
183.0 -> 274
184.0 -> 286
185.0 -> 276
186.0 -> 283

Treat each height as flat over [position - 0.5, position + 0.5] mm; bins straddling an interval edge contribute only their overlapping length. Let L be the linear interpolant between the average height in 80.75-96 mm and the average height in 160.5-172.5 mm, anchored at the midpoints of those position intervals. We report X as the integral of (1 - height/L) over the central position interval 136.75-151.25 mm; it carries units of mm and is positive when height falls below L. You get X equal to 6.4 mm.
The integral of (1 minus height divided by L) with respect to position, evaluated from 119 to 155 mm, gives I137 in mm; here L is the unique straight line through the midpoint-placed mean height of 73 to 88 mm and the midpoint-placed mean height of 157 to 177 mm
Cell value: 7.38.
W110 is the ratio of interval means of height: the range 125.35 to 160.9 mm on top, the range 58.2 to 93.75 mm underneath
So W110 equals 0.85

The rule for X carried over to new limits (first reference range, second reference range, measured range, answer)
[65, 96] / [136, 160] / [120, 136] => -3.7 mm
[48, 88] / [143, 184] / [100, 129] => -2.1 mm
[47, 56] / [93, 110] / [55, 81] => -1.2 mm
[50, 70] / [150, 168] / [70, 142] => 2.5 mm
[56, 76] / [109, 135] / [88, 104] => 0.4 mm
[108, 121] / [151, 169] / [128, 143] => 4.3 mm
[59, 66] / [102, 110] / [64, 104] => 0.9 mm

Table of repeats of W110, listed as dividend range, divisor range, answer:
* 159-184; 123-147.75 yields 1.44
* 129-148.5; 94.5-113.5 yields 0.68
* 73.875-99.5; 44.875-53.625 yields 1.11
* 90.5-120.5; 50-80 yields 1.06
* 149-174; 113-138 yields 1.05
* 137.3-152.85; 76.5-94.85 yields 0.66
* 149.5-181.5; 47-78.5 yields 1.12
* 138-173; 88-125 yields 0.87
